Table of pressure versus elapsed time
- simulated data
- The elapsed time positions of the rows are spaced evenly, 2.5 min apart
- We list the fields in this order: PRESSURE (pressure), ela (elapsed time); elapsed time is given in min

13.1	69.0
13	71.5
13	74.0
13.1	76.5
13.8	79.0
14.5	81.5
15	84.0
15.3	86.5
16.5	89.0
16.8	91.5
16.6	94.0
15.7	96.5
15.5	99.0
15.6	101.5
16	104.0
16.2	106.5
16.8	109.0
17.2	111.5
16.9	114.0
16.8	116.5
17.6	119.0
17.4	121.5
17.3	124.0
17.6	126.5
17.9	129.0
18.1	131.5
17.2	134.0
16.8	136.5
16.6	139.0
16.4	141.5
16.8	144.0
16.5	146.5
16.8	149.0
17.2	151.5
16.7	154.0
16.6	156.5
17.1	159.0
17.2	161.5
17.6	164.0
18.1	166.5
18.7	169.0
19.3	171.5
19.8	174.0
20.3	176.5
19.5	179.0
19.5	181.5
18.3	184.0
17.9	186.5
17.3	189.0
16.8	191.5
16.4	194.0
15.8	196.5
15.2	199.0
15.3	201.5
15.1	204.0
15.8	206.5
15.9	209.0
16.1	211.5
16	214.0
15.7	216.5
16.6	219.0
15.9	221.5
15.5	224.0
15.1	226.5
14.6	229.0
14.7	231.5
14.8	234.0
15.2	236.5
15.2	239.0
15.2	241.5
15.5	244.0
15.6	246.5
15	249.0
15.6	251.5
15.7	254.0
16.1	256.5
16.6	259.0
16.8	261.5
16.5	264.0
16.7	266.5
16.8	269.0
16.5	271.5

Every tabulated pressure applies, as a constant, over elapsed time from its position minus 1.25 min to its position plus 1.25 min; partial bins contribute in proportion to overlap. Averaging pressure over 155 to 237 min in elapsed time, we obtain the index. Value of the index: 16.8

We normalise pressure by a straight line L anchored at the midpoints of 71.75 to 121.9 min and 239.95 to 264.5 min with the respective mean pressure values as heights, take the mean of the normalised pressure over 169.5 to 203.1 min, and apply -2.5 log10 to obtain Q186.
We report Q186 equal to -0.130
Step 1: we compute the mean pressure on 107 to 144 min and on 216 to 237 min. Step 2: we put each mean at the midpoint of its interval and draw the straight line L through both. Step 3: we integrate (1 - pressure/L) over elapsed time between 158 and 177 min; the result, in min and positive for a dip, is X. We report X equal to -2.4 min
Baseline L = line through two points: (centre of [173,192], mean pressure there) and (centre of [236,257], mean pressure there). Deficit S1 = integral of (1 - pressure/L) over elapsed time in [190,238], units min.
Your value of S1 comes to 4.2 min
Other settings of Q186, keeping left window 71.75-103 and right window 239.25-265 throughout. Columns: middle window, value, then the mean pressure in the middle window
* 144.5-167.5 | -0.113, 17.1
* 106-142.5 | -0.129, 17.1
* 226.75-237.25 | 0.064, 14.8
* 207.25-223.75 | -0.023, 16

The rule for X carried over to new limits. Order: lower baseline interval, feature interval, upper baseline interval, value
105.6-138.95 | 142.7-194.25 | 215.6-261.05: -4.2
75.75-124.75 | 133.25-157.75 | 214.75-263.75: -1.3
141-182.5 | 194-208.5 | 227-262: 1.0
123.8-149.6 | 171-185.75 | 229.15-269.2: -2.5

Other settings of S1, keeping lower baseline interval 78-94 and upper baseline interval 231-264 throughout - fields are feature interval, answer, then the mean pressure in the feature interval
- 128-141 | -1.49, 17.3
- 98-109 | -0.35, 15.9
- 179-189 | -1.93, 18.5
